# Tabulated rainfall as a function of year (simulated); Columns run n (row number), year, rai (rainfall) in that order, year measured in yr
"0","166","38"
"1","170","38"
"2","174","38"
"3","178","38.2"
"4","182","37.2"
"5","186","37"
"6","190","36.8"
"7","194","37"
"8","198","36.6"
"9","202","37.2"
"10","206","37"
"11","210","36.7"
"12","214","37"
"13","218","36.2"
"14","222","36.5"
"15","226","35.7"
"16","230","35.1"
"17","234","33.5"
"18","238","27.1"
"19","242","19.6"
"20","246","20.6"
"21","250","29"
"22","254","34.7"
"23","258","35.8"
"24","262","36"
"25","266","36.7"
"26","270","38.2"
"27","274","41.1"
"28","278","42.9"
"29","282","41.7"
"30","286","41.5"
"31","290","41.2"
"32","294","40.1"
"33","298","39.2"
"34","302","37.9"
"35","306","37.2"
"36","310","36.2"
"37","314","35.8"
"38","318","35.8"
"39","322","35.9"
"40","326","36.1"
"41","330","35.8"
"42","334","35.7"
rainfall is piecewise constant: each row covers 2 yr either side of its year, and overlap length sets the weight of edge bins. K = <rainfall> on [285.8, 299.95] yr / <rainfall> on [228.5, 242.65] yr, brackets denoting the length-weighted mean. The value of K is 1.37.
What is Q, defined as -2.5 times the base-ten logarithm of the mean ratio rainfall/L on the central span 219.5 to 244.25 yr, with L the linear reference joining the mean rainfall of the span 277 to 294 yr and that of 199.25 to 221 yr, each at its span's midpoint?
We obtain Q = 0.22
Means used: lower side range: 36.8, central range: 31.2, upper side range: 41.6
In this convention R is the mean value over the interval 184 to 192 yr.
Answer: 36.9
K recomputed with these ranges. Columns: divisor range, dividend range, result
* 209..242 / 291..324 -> 1.11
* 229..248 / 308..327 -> 1.34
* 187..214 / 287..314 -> 1.04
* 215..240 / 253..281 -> 1.12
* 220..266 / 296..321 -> 1.17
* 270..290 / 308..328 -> 0.87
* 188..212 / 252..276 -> 1.01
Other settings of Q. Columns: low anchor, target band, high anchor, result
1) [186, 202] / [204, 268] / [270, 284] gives 0.19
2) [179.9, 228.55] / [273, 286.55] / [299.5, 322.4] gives -0.15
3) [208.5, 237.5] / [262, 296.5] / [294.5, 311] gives -0.08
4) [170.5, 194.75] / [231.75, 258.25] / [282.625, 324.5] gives 0.32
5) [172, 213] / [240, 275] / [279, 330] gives 0.18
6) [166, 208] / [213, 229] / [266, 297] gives 0.07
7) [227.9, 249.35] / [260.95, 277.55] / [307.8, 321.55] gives -0.24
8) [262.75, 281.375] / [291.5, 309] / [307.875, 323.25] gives -0.04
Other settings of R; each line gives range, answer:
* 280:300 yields 40.7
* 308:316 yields 36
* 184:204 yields 36.9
